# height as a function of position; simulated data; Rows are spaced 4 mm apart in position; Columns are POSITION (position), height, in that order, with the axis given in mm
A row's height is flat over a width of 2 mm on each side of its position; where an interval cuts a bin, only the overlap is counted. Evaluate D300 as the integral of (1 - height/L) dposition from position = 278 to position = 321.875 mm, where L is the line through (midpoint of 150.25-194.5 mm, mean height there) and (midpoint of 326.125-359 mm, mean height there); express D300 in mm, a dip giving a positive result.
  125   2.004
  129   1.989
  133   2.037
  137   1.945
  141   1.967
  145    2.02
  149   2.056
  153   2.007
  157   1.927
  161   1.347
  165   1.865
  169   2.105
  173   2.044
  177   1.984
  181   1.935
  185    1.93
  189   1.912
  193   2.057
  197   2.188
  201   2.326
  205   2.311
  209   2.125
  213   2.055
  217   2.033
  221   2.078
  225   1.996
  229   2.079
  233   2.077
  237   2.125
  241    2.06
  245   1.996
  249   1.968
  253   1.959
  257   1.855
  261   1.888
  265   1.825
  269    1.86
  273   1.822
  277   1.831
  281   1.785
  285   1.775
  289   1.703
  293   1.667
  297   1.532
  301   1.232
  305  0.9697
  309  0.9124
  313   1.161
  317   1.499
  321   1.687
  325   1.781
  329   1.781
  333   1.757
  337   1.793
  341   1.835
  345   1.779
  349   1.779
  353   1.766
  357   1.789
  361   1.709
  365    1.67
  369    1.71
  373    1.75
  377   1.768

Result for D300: 8.9 mm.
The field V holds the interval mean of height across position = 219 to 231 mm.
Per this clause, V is 2.05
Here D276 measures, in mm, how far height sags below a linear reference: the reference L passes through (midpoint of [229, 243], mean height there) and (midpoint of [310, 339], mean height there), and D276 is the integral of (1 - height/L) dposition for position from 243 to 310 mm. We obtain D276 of 6.7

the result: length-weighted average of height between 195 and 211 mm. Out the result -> 2.24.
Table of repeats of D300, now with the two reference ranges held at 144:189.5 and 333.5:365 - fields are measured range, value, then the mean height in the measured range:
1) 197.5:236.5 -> -5.0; 2.12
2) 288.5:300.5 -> 1.6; 1.58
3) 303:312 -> 4.2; 0.965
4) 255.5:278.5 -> -0.1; 1.85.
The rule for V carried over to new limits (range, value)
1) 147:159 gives 2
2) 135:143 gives 1.96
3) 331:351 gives 1.79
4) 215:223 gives 2.06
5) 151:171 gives 1.85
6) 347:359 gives 1.78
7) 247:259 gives 1.93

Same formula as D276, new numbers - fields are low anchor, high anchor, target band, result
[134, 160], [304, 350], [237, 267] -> -3.7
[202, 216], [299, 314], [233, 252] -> -2.7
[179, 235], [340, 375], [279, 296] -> 1.6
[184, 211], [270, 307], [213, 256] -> -2.8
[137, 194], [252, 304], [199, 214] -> -2.8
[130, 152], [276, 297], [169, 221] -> -4.8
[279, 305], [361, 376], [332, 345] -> -1.1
